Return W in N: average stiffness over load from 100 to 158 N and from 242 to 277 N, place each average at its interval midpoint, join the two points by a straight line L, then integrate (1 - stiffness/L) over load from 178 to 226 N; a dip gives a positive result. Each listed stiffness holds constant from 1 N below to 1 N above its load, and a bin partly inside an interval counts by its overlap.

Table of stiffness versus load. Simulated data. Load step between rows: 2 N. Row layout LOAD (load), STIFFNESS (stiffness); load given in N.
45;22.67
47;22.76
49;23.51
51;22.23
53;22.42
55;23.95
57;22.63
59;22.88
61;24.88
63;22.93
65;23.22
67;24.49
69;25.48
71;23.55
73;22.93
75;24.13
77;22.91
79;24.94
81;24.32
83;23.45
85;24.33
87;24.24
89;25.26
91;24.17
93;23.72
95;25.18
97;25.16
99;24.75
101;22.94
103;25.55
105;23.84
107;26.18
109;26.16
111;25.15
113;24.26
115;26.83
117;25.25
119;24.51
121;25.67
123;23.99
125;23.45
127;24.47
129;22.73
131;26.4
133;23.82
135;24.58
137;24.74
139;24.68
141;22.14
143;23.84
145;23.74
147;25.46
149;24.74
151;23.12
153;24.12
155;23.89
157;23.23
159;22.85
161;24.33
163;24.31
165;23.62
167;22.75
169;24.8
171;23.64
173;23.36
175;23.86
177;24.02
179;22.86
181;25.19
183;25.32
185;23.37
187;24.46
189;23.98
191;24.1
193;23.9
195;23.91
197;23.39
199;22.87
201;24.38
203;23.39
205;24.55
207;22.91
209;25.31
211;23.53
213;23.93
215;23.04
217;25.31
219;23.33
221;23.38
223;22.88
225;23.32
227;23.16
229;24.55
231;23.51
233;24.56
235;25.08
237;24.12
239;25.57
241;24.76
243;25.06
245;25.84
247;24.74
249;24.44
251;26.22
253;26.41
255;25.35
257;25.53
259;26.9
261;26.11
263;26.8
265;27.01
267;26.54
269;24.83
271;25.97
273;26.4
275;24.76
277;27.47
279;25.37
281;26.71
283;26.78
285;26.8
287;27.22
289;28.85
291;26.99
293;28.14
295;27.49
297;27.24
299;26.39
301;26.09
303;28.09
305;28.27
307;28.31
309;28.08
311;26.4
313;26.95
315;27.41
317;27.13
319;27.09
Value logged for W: 2.6 N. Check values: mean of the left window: 24.5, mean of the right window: 25.9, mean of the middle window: 23.9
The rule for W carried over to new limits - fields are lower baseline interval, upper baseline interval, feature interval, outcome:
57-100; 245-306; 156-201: 2.7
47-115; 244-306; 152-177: 1.4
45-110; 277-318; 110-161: 1.1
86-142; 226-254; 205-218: 0.4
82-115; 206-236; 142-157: 0.2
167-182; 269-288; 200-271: 1.5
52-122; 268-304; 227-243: 1.0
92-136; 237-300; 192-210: 1.2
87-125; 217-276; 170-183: 0.5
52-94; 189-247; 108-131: -0.9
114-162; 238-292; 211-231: 1.4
